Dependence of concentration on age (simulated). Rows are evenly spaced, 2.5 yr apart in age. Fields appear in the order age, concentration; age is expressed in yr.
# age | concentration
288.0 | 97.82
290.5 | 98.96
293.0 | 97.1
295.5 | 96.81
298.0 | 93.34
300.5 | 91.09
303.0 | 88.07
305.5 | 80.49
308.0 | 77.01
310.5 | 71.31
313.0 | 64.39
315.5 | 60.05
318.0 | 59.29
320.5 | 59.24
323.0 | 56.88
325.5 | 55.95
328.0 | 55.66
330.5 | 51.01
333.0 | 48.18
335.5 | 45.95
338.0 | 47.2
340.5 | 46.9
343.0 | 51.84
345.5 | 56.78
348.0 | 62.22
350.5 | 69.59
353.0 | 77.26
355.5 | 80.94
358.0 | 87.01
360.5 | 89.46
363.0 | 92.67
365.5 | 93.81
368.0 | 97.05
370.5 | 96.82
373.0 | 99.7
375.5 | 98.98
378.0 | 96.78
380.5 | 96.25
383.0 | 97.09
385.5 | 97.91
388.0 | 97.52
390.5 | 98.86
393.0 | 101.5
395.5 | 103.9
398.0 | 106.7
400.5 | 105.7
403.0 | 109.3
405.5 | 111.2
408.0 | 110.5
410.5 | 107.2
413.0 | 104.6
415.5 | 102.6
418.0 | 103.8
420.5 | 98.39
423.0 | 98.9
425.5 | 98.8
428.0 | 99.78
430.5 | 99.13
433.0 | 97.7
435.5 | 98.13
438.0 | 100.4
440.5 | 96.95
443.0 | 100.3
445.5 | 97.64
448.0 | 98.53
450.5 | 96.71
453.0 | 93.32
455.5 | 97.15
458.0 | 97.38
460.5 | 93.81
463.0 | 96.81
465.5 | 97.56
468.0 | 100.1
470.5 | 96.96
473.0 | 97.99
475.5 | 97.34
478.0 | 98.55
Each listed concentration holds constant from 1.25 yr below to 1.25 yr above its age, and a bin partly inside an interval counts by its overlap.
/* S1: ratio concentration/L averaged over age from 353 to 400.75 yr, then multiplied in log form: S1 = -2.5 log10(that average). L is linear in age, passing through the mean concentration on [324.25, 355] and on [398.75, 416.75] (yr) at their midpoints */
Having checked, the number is -0.15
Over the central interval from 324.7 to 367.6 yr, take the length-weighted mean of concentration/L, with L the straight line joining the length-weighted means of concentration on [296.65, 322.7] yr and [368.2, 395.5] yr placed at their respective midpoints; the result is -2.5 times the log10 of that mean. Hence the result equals 0.298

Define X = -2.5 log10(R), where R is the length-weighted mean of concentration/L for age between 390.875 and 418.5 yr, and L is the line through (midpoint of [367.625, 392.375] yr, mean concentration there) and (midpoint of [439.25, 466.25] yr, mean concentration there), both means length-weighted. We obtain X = -0.09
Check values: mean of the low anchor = 97.8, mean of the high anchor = 96.9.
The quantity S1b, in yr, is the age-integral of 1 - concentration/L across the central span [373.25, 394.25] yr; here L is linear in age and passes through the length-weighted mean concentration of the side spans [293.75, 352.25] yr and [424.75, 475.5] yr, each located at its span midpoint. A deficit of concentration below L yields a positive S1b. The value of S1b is -4.6 yr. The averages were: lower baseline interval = 65.1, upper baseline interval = 97.7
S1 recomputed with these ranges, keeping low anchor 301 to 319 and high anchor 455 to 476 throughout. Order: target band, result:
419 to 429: -0.097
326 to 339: 0.455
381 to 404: -0.187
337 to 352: 0.356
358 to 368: -0.139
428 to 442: -0.071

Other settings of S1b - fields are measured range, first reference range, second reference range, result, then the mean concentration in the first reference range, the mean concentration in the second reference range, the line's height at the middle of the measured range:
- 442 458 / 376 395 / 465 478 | 0.14 yr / 98.3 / 98.1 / 98.1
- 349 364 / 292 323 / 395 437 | 1.14 yr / 77.2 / 103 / 89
